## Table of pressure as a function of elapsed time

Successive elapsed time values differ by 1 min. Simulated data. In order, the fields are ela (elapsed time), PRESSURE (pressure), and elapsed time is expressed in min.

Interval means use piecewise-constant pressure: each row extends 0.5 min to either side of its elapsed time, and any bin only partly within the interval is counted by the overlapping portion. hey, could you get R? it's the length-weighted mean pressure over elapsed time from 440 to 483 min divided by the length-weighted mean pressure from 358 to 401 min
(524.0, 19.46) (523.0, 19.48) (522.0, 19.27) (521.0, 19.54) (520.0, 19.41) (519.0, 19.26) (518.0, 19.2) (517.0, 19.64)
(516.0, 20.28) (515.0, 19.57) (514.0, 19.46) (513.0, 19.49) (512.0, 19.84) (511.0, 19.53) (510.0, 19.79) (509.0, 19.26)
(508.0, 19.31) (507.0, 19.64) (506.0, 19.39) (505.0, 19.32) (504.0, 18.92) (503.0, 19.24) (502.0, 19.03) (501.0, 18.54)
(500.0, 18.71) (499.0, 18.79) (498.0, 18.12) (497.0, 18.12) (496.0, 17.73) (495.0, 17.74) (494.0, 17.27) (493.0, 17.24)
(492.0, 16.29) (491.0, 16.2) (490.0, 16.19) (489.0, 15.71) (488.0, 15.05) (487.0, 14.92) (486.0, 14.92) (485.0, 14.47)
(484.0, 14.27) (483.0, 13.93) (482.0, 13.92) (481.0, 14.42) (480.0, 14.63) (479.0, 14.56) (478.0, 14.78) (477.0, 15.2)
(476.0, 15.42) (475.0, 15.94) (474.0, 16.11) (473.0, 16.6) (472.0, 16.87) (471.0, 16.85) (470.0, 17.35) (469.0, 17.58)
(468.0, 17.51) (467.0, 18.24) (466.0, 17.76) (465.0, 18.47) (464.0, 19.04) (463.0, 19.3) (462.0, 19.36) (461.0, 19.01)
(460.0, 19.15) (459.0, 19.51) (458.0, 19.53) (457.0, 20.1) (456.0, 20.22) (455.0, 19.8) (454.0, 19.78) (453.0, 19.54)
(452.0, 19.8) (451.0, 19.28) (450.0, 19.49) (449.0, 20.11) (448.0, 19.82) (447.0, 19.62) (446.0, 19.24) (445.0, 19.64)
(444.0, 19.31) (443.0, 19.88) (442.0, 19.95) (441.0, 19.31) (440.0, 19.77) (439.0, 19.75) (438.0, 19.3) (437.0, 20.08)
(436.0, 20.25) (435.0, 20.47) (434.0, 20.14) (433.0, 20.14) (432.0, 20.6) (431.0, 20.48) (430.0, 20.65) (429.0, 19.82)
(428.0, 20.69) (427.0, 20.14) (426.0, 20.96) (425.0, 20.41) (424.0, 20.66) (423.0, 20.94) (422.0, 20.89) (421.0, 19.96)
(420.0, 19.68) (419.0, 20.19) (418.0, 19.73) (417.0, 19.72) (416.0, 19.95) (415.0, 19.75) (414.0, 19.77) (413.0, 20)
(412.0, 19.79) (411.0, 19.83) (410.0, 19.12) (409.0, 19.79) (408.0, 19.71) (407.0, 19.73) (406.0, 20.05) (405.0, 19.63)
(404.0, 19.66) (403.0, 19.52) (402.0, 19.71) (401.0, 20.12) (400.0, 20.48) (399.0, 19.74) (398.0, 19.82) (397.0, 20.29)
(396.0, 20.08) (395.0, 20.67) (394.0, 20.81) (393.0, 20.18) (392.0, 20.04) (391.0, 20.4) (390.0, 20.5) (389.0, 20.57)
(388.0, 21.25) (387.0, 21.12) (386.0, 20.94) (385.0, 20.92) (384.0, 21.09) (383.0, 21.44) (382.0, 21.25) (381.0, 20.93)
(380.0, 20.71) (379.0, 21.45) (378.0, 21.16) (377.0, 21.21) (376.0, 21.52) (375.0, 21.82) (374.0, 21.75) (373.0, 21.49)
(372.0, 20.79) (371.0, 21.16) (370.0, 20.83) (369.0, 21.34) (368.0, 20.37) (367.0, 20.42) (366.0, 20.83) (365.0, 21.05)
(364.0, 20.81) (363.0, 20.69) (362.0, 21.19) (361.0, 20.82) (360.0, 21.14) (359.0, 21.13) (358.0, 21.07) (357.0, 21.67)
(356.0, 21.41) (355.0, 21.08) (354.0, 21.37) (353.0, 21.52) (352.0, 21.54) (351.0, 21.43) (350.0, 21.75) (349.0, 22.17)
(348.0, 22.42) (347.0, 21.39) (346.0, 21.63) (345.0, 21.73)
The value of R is 0.87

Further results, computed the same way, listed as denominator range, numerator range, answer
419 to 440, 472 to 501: 0.79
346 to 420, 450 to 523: 0.87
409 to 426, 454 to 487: 0.85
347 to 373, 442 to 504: 0.83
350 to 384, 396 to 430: 0.95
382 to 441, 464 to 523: 0.87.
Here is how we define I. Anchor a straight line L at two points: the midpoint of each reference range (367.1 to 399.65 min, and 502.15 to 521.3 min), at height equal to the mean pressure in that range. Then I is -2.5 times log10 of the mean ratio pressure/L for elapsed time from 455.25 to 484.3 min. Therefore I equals 0.164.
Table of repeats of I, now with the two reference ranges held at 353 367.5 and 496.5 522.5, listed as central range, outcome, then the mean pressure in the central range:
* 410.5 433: 0.01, 20.2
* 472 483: 0.28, 15.2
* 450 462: 0.02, 19.6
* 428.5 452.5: 0.01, 19.9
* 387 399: 0.01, 20.4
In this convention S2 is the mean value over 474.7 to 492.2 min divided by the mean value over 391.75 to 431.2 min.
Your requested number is 0.75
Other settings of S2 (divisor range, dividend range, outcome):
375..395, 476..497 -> 0.74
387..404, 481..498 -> 0.78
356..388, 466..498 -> 0.76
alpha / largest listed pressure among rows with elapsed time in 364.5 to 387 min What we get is 21.82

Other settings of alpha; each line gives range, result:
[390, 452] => 20.96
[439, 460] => 20.22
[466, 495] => 18.24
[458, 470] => 19.53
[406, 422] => 20.89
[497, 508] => 19.64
